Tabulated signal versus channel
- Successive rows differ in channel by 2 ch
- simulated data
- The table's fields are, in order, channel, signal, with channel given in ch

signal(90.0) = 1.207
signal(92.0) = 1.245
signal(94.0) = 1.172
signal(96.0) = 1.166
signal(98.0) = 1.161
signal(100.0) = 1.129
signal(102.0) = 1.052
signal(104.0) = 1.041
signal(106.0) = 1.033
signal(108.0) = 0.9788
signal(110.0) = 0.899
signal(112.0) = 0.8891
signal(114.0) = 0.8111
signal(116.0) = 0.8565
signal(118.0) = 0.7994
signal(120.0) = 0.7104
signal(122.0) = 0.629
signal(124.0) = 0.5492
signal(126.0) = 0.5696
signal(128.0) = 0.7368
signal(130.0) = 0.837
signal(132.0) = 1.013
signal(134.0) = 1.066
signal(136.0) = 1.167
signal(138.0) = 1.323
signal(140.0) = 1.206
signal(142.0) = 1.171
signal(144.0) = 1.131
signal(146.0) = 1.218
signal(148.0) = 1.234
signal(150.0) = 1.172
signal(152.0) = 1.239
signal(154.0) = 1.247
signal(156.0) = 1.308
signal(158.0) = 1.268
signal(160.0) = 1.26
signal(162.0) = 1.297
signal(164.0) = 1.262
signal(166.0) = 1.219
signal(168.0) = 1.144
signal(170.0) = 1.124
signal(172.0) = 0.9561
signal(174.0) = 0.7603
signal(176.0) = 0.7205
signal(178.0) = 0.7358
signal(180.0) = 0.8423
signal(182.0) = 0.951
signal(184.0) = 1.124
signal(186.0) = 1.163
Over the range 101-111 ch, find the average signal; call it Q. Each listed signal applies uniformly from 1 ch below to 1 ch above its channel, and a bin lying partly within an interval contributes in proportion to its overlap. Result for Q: 1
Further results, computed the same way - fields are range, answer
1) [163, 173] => 1.14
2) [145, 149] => 1.23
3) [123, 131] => 0.673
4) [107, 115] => 0.895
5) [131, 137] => 1.08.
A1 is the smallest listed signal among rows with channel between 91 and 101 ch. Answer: 1.129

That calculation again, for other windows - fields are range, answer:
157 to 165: 1.26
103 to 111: 0.899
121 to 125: 0.5492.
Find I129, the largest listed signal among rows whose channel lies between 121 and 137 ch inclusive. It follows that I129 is 1.167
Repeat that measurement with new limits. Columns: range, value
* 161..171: 1.297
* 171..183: 0.9561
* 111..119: 0.8891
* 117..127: 0.7994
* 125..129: 0.7368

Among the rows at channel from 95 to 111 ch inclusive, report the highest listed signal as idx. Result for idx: 1.166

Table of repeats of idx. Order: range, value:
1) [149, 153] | 1.239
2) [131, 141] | 1.323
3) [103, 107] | 1.041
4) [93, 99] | 1.172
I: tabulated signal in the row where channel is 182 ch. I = 0.951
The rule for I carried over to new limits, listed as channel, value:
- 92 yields 1.245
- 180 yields 0.8423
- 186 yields 1.163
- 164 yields 1.262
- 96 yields 1.166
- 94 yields 1.172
